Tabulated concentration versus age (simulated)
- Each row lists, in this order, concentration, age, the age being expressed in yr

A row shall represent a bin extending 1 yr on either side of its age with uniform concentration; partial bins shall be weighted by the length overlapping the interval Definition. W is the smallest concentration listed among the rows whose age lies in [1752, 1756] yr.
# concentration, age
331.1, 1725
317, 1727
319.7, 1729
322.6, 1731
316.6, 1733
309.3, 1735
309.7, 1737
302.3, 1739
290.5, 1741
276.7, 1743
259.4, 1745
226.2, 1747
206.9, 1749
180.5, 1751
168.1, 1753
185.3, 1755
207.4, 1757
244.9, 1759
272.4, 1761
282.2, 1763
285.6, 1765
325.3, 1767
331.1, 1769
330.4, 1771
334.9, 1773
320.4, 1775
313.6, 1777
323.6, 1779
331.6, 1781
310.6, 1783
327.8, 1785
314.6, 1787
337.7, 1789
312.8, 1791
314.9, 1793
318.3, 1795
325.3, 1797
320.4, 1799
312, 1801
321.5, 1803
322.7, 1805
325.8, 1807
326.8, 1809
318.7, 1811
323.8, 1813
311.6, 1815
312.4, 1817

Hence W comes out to 168.1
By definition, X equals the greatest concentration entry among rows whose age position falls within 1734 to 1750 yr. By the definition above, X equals 309.7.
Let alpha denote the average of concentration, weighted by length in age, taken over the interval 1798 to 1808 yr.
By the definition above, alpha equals 320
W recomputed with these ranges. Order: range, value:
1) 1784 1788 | 314.6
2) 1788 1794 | 312.8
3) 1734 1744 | 276.7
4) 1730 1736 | 309.3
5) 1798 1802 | 312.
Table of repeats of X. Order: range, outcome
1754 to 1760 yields 244.9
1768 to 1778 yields 334.9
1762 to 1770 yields 331.1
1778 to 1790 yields 337.7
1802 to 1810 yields 326.8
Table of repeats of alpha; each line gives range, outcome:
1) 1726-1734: 319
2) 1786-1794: 320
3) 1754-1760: 213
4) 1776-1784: 320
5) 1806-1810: 326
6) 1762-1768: 298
